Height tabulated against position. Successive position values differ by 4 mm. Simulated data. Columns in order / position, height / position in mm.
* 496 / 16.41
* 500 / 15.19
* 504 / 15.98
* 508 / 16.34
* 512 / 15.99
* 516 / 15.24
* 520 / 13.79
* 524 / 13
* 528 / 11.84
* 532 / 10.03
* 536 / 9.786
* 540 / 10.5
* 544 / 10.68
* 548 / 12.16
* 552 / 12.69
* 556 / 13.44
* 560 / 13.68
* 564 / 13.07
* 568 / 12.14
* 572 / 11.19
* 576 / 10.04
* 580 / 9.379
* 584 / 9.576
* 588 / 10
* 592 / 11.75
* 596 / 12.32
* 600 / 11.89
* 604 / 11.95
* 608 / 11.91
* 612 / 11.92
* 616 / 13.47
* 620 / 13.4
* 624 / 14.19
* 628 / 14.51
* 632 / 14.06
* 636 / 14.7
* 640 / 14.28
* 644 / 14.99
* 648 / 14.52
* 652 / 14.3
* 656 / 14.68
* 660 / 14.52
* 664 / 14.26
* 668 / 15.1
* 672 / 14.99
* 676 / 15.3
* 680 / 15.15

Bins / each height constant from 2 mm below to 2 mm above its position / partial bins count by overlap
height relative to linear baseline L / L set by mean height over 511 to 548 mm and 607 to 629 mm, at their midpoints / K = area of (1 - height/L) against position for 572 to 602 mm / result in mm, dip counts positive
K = 4.99 mm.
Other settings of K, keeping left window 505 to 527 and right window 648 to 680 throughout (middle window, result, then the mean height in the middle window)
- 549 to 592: 9.4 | 11.5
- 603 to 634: 3.2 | 13.2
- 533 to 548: 4.3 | 10.5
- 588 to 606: 3.7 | 11.8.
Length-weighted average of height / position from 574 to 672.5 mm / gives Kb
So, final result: 13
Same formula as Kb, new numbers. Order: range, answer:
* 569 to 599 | 10.7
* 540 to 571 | 12.4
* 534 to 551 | 10.9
